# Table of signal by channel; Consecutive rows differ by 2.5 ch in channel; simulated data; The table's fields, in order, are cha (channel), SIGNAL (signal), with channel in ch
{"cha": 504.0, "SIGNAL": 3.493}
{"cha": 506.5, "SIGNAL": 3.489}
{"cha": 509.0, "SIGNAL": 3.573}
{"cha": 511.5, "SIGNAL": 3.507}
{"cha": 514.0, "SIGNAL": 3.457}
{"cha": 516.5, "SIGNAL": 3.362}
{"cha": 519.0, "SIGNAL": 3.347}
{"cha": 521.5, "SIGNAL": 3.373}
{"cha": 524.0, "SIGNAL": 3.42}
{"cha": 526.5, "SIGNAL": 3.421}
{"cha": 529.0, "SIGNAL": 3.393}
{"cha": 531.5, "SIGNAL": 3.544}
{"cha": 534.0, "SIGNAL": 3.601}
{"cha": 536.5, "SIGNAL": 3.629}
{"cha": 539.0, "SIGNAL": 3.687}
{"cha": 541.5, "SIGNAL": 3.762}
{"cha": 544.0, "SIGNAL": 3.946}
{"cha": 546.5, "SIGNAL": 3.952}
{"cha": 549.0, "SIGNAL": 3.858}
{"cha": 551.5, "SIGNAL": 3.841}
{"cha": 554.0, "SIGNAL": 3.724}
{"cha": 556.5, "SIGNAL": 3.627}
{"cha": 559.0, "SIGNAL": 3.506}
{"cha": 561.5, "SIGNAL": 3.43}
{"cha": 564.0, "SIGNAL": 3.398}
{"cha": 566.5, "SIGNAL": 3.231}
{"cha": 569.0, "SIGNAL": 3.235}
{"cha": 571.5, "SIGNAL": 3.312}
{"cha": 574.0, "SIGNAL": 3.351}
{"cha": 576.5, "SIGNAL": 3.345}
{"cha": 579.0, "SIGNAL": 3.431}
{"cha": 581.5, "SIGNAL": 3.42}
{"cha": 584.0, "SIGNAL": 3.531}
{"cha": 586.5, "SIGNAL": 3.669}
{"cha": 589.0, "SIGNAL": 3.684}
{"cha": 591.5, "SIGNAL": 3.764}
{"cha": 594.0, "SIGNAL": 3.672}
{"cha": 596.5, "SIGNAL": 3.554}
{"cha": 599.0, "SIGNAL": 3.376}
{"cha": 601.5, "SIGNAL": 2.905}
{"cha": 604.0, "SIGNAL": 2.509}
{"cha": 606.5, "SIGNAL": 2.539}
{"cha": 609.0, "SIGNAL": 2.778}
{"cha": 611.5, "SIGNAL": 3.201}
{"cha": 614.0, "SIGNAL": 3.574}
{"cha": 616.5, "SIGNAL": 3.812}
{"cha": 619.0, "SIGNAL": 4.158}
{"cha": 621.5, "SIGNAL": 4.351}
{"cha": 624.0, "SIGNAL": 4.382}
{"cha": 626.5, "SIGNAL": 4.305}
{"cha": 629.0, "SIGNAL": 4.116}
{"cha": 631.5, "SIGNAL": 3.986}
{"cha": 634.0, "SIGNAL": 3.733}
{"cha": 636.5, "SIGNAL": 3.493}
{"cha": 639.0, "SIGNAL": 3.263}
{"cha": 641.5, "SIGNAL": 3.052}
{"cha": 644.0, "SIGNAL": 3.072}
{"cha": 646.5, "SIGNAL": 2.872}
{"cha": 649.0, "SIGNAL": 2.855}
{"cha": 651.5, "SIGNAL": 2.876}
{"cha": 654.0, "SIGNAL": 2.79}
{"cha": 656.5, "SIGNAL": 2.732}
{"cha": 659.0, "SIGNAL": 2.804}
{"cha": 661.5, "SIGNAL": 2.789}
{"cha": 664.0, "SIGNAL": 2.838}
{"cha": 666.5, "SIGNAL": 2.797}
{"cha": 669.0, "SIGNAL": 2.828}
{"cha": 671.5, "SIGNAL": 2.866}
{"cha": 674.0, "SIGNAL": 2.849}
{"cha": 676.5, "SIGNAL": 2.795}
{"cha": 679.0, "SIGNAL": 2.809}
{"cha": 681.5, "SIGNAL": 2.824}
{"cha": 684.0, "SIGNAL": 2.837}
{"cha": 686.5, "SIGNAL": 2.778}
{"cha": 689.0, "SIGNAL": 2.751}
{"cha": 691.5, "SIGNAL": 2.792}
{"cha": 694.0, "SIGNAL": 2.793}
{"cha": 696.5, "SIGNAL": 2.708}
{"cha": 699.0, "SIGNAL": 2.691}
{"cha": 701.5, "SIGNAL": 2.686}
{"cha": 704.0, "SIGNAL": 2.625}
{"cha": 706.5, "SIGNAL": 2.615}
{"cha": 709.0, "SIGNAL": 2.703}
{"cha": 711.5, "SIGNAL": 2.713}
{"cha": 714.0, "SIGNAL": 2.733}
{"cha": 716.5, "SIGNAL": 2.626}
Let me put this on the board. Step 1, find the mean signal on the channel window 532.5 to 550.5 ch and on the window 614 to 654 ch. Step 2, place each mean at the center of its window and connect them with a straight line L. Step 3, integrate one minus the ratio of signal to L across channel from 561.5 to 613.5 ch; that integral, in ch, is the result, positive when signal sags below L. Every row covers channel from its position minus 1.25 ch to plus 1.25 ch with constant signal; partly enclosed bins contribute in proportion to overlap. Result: 5.4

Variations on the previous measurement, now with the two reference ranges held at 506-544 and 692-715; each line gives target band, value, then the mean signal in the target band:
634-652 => -0.9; 3.12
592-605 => -0.3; 3.25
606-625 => -3.3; 3.63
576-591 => -1.3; 3.53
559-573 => 0.0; 3.34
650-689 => 0.6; 2.81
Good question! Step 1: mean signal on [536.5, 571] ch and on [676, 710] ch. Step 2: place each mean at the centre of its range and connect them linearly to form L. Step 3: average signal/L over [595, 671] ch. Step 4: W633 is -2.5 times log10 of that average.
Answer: -0.05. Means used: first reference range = 3.62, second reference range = 2.74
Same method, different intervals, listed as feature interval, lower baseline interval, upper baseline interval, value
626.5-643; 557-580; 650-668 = -0.23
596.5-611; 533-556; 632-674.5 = 0.16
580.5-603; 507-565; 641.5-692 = -0.08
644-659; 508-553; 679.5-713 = 0.05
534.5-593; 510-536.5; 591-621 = -0.06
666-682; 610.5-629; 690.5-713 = 0.11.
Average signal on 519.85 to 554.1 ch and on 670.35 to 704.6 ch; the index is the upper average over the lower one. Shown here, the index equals 0.76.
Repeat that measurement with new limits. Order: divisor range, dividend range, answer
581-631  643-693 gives 0.79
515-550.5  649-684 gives 0.78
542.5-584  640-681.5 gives 0.81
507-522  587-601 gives 1.04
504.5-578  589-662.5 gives 0.95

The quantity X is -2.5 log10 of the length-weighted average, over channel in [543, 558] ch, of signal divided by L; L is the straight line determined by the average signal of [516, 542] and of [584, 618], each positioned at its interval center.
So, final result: -0.11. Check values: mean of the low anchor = 3.5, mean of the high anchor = 3.32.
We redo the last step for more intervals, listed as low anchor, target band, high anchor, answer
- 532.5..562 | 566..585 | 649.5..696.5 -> 0.05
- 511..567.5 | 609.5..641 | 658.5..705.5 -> -0.23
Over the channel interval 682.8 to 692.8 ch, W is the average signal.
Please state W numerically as 2.79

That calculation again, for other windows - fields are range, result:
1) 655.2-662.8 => 2.78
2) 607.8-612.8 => 3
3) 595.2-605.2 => 3.09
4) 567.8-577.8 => 3.31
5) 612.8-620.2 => 3.85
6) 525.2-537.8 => 3.52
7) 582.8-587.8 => 3.6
